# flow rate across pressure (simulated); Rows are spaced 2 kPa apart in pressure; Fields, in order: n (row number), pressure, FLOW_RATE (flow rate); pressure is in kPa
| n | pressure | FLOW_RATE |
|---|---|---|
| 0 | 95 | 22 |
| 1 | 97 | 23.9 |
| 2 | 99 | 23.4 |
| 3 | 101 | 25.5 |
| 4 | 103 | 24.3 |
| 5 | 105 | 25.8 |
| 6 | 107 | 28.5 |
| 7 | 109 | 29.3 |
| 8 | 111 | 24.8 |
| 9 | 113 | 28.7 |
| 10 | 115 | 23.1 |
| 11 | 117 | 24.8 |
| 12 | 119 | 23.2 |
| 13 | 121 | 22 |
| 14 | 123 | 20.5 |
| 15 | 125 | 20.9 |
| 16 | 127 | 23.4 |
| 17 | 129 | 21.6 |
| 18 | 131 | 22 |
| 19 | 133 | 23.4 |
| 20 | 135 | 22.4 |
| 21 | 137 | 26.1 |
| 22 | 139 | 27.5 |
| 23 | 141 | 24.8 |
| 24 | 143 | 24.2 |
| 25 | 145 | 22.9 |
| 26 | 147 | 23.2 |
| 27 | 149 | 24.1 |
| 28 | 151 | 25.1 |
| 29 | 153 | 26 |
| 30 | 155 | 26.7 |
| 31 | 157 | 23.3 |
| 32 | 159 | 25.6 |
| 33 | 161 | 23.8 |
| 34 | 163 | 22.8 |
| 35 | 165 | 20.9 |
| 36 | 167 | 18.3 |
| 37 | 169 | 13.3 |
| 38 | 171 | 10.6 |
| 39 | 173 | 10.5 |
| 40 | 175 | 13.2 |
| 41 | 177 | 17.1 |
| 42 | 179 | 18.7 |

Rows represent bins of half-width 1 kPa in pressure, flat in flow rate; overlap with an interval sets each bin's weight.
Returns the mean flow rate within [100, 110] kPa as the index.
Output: 26.7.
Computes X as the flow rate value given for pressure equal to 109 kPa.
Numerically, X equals 29.3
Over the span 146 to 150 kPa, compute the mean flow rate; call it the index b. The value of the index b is 23.6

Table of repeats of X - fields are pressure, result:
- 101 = 25.5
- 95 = 22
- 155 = 26.7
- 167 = 18.3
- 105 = 25.8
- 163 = 22.8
